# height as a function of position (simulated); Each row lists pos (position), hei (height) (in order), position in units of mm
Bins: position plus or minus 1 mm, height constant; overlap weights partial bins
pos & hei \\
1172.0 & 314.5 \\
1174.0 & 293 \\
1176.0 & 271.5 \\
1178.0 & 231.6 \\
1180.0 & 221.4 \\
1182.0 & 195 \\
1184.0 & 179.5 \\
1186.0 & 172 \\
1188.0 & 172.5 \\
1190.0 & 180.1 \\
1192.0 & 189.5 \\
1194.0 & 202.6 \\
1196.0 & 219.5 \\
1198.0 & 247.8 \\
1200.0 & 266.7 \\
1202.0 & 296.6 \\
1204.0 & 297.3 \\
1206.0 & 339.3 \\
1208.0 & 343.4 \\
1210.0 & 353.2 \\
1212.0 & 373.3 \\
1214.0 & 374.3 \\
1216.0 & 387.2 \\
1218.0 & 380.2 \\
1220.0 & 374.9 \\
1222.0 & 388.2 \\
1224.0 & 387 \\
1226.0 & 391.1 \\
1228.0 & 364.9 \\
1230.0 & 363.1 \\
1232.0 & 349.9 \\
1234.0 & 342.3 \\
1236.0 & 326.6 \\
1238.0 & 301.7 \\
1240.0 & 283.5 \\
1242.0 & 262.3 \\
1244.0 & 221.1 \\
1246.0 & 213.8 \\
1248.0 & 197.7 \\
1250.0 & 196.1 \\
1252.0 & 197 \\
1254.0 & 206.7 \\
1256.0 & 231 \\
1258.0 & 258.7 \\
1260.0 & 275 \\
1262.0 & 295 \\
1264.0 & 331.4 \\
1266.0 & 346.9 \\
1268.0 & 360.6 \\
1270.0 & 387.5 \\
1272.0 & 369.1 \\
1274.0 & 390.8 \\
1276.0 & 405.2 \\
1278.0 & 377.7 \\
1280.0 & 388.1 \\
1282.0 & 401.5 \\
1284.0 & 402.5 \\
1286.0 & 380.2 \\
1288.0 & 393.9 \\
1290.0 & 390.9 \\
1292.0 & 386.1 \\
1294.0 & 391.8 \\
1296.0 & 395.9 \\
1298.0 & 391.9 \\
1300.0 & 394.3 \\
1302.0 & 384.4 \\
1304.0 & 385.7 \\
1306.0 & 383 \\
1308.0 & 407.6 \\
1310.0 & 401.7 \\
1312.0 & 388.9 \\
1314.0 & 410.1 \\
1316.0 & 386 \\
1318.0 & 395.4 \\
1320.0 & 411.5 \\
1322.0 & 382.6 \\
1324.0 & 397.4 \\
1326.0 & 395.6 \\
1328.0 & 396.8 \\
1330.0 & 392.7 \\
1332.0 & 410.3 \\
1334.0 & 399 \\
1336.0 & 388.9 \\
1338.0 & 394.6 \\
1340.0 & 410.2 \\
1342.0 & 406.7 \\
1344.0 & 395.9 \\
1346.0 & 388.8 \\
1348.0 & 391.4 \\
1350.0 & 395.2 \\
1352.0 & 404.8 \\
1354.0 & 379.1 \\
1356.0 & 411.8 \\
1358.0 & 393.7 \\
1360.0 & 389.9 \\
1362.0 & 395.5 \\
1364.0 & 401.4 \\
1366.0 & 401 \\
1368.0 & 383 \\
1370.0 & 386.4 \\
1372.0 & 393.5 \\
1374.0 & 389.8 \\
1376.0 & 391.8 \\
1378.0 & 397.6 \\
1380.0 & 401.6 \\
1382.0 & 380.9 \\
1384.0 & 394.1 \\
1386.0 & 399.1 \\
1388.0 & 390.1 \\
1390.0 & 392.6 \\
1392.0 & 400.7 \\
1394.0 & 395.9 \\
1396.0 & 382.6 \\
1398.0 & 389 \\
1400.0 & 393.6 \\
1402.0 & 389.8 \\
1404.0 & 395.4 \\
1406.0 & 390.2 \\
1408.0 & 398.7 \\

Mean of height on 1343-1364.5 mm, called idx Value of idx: 395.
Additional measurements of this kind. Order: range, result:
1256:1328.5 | 377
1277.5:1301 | 392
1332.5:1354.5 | 397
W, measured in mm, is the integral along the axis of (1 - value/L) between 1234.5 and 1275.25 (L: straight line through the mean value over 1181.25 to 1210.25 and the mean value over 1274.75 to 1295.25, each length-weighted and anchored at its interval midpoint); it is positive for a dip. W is 6.9 mm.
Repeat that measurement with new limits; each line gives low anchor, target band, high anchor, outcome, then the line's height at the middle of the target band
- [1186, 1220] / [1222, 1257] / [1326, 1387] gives 2.7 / 314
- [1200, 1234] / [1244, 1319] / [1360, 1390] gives 5.1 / 372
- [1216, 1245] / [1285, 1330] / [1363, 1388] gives -3.1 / 368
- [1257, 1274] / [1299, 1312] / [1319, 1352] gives -0.8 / 369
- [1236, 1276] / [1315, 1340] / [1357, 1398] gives -3.5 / 348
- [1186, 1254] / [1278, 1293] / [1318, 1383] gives -2.0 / 345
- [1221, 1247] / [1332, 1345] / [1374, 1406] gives -1.1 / 370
